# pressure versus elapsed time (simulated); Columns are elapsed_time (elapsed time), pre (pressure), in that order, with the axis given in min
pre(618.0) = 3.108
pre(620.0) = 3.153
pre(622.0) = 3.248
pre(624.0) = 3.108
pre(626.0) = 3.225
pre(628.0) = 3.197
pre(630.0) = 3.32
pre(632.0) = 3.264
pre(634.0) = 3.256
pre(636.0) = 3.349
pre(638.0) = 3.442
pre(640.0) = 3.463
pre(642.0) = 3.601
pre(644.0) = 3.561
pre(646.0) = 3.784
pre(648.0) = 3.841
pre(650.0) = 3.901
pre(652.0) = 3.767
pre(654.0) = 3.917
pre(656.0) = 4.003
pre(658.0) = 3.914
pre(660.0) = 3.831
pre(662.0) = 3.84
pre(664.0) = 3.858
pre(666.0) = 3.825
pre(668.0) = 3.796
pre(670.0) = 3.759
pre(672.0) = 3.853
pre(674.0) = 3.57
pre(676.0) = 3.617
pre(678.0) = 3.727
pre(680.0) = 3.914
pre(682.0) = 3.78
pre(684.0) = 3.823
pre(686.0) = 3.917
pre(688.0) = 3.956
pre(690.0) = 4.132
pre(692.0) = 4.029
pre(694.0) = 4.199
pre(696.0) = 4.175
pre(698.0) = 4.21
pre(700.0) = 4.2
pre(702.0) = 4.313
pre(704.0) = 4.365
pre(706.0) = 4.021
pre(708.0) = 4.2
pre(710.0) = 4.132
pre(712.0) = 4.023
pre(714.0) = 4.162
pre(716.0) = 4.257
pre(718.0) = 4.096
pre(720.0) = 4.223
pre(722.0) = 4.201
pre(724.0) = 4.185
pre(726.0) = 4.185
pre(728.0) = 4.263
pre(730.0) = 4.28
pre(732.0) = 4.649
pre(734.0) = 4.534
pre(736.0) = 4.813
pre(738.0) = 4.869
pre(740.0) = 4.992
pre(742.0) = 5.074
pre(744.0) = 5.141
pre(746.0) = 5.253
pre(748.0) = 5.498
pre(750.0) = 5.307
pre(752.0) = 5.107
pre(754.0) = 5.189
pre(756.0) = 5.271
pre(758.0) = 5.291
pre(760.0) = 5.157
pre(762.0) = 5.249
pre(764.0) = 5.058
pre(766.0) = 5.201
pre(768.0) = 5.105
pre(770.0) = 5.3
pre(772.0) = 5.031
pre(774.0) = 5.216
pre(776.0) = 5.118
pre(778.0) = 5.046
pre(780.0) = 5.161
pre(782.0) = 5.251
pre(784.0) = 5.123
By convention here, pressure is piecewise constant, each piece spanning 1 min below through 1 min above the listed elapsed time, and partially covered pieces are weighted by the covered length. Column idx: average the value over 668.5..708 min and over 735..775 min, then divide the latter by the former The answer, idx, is 1.30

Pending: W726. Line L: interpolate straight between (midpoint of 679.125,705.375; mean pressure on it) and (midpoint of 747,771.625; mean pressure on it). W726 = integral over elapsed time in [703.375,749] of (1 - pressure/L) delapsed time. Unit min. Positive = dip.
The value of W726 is 1.6 min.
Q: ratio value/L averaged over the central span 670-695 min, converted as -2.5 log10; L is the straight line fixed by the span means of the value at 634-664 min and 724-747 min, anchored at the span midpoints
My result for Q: 0.06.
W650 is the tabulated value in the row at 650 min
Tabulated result 3.901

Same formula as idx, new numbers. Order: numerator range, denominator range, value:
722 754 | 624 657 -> 1.36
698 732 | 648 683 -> 1.10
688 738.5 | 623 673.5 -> 1.17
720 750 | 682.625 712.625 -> 1.15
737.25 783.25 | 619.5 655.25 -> 1.49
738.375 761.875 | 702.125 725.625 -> 1.25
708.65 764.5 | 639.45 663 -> 1.25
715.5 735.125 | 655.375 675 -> 1.12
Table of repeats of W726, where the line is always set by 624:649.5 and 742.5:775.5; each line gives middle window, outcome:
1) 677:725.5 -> 3.0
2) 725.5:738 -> 0.8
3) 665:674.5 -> 0.4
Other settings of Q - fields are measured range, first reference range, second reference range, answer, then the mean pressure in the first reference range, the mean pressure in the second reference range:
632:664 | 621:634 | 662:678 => -0.06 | 3.23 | 3.76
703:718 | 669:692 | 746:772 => 0.05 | 3.83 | 5.22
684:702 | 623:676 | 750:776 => 0.03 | 3.62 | 5.18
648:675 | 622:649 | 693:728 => -0.05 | 3.41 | 4.19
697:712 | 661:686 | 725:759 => 0.03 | 3.79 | 4.92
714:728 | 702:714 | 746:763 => 0.07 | 4.16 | 5.26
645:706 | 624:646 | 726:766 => 0.01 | 3.37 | 4.98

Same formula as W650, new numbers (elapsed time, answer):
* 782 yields 5.251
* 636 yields 3.349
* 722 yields 4.201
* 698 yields 4.21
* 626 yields 3.225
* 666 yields 3.825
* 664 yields 3.858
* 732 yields 4.649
